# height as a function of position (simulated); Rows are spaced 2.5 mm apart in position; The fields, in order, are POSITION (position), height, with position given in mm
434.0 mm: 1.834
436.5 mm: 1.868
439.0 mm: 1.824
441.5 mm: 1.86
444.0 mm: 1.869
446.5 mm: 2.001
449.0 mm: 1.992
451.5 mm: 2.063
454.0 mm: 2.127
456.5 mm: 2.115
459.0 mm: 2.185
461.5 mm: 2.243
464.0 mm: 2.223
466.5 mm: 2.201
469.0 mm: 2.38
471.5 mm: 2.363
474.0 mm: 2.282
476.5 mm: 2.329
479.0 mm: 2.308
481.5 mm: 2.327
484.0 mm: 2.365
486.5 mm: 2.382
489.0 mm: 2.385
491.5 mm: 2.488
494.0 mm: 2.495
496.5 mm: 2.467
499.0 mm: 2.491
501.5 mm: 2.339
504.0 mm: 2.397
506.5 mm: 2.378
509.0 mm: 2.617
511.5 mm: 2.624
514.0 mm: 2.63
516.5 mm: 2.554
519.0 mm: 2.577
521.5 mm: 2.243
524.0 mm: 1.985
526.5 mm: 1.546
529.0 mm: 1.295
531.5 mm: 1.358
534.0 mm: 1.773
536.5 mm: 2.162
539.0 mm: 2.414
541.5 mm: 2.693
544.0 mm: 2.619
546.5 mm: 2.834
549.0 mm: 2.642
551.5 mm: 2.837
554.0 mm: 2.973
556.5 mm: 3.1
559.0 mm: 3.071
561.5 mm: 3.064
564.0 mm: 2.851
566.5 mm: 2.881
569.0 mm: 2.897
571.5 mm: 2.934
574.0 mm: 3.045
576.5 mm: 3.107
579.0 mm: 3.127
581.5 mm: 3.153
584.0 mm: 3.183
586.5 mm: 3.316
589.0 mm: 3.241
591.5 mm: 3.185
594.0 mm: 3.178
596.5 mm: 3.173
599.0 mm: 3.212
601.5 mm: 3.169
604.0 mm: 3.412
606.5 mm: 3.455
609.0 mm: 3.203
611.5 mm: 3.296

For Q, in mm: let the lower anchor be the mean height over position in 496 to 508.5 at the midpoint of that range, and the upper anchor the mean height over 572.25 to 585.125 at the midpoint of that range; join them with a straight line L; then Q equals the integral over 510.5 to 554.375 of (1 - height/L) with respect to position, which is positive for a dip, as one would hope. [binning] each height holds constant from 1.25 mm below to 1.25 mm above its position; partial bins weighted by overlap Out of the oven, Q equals 6.4 mm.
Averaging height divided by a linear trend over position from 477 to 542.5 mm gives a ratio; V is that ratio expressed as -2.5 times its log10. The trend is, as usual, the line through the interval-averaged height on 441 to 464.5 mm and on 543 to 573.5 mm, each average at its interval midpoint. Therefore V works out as 0.10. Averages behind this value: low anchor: 2.07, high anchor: 2.9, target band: 2.28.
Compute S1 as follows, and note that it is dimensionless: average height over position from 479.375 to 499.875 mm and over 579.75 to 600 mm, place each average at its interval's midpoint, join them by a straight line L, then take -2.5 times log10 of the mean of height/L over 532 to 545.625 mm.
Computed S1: 0.22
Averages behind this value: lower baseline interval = 2.42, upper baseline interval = 3.2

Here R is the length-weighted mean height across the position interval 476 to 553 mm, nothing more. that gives 2.34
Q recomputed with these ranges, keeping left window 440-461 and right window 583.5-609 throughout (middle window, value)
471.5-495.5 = -0.7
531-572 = 3.1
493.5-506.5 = 0.1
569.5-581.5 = 0.1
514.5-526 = 1.3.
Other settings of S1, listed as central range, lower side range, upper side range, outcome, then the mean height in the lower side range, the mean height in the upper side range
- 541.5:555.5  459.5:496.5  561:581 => 0.022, 2.34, 2.99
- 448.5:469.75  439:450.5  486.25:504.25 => -0.053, 1.92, 2.44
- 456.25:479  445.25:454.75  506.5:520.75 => -0.039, 2.04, 2.57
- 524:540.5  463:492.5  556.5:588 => 0.469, 2.34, 3.06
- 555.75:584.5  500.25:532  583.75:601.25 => -0.041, 2.22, 3.21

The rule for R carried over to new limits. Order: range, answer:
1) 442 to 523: 2.32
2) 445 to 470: 2.15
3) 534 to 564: 2.73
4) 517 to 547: 2.12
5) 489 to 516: 2.49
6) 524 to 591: 2.69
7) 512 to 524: 2.45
